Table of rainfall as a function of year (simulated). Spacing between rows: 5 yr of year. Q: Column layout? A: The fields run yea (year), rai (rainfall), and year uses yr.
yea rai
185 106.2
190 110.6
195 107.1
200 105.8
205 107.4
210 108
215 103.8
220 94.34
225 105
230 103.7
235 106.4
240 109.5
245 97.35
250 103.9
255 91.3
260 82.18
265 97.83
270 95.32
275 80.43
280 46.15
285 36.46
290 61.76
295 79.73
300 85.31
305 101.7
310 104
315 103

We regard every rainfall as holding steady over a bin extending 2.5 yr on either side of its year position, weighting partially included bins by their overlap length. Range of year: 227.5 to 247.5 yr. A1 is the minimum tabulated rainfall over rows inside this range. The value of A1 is 97.35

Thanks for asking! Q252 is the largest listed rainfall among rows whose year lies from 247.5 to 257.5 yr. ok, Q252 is 103.9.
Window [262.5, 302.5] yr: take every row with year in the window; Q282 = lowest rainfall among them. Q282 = 36.46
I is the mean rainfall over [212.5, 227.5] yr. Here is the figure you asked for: 101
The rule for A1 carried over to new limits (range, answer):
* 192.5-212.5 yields 105.8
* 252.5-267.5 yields 82.18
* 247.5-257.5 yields 91.3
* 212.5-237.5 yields 94.34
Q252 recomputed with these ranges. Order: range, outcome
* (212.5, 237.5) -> 106.4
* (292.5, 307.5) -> 101.7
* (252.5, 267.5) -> 97.83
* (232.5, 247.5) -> 109.5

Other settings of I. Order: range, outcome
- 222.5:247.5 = 104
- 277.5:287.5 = 41.3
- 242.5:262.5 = 93.7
